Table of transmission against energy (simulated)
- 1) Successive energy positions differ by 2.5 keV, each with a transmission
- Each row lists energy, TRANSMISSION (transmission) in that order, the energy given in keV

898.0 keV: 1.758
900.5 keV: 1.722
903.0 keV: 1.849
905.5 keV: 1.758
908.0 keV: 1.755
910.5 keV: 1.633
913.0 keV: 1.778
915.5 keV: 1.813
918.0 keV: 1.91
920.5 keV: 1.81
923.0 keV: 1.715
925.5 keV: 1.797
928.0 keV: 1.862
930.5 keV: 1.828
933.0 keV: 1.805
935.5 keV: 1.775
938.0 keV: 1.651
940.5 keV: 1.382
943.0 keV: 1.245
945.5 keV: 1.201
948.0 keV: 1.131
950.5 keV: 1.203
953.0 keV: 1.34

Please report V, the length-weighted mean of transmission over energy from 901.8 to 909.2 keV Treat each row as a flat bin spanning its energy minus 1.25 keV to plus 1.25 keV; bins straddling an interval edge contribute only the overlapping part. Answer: 1.79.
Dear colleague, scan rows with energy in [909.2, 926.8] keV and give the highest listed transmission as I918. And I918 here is 1.91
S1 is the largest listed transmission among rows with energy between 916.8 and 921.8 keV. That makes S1 1.91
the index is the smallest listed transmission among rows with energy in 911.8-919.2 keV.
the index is 1.778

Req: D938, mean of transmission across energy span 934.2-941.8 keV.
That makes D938 1.6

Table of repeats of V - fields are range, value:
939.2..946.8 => 1.28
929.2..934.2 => 1.82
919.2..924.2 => 1.76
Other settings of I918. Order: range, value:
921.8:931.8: 1.862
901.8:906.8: 1.849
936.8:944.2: 1.651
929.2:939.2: 1.828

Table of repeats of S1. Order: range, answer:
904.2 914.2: 1.778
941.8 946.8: 1.245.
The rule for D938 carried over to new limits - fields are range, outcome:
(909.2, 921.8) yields 1.79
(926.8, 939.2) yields 1.78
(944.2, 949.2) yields 1.17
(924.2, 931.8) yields 1.83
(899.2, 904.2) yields 1.78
